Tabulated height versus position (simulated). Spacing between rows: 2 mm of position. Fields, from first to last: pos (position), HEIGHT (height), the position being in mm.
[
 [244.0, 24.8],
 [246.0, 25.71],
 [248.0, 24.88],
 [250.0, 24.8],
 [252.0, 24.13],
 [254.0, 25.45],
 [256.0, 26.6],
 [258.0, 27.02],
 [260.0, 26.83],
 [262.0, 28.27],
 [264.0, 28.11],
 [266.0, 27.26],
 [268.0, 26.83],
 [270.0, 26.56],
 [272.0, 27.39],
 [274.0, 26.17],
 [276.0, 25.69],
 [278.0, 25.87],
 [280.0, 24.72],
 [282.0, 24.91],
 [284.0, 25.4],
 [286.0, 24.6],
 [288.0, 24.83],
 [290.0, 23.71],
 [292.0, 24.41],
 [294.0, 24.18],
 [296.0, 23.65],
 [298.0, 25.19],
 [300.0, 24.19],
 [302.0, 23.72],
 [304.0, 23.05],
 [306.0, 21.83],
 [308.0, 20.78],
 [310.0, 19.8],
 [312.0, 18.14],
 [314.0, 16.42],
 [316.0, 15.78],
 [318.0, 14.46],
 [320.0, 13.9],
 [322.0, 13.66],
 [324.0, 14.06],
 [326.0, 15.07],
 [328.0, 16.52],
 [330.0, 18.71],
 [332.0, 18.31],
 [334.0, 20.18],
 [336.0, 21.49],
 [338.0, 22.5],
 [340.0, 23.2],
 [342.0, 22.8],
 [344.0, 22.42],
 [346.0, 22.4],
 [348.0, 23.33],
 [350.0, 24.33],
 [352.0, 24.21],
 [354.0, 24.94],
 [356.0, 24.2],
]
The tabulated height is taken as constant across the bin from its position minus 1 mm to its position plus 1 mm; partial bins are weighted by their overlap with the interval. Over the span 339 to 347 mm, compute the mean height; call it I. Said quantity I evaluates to 22.7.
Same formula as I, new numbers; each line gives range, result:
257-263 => 27.4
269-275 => 26.7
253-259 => 26.4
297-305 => 24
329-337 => 19.7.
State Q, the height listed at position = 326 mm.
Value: 15.07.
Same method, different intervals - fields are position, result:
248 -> 24.88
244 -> 24.8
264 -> 28.11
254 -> 25.45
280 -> 24.72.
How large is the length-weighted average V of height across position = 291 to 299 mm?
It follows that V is 24.4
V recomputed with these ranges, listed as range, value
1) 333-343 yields 22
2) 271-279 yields 26.3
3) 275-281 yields 25.4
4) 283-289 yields 24.9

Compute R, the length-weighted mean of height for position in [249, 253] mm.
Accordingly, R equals 24.5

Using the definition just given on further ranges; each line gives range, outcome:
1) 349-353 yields 24.3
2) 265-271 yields 26.9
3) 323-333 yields 16.5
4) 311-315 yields 17.3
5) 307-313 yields 19.6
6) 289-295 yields 24.1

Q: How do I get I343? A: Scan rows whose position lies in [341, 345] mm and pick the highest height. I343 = 22.8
